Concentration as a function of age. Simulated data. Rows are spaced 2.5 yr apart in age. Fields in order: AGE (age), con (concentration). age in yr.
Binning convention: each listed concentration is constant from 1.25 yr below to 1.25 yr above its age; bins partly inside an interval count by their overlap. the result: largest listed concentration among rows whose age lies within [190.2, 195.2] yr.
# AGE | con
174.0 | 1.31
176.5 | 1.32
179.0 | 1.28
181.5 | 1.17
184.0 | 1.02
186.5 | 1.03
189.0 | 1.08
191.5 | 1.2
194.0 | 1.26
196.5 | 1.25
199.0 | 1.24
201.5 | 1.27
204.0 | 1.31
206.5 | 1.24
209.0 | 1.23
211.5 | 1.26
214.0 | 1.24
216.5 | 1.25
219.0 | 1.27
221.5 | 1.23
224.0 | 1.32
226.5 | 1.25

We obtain 1.26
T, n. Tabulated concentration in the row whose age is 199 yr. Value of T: 1.24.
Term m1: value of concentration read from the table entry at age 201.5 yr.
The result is 1.27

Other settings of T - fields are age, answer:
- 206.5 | 1.24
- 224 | 1.32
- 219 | 1.27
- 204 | 1.31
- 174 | 1.31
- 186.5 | 1.03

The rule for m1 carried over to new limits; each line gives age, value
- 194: 1.26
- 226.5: 1.25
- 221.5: 1.23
